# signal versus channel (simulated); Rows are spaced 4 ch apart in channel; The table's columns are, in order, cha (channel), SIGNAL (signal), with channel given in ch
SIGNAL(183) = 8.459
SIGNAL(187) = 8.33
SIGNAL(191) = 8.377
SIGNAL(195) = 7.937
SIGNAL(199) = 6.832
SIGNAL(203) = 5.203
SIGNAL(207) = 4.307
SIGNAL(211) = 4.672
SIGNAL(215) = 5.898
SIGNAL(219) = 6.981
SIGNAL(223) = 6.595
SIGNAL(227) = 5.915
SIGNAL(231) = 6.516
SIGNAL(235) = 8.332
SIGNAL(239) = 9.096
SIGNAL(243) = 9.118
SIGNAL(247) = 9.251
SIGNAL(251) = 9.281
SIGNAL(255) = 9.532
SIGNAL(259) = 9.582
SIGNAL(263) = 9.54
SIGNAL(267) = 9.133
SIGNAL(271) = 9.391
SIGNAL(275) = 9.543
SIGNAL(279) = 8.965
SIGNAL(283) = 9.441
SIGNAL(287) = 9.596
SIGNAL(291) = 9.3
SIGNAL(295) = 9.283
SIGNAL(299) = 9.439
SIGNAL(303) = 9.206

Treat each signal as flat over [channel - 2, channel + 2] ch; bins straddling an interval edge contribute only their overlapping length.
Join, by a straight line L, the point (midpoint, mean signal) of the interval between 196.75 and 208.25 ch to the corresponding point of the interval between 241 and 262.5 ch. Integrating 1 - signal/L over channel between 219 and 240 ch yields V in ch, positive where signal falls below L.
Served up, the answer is 1.4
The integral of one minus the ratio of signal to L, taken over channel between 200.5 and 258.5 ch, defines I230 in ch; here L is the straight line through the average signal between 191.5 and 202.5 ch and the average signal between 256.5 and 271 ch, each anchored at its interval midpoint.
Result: 7.84 ch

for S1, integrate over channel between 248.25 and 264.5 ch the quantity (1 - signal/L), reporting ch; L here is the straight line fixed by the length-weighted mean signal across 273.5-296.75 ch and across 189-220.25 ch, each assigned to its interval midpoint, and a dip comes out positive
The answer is -2.4 ch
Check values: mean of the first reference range 6.26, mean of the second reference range 9.35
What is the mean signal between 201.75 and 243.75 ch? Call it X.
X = 6.55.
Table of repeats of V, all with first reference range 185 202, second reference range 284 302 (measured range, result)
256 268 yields -0.8 ch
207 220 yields 4.1 ch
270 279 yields -0.3 ch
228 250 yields 0.3 ch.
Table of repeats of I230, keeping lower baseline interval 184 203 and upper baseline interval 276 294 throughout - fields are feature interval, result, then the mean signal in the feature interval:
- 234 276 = -2.4 ch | 9.27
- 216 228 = 2.4 ch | 6.5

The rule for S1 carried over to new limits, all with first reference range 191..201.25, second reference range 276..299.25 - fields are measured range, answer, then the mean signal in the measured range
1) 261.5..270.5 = -0.43 ch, 9.33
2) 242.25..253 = -0.86 ch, 9.23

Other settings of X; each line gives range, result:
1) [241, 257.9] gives 9.31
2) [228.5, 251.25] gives 8.49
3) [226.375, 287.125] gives 8.94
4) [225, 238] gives 7.09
